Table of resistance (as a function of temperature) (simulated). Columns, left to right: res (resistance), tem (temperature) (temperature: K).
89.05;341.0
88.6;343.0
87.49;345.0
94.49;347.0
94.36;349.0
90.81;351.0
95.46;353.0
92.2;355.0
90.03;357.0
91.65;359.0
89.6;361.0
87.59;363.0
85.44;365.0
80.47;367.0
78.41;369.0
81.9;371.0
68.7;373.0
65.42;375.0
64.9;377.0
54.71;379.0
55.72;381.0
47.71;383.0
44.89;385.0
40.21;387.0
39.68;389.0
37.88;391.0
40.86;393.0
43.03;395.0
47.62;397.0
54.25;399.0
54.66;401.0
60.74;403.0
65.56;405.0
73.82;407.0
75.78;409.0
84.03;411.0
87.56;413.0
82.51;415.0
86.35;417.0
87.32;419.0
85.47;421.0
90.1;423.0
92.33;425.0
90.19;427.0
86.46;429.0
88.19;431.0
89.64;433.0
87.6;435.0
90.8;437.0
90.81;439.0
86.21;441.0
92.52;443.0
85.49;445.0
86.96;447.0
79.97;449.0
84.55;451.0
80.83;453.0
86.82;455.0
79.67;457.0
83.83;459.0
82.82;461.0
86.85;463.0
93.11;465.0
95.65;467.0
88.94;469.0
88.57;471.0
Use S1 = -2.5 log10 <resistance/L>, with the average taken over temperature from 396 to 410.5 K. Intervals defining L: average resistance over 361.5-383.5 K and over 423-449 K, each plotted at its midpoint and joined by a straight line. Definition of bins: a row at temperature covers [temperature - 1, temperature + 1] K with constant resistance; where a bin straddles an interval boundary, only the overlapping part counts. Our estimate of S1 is 0.264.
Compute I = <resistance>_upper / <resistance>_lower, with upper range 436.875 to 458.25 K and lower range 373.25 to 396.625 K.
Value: 1.74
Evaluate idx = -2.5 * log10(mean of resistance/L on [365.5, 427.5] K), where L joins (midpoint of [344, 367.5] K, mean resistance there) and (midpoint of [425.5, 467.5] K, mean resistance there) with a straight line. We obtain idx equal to 0.31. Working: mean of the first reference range 90.2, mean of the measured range 66.5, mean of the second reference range 87.1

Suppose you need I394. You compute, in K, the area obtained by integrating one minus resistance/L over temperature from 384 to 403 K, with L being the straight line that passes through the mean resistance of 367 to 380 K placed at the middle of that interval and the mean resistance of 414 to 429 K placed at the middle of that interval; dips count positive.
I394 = 7.81 K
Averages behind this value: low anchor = 69.9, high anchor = 87.7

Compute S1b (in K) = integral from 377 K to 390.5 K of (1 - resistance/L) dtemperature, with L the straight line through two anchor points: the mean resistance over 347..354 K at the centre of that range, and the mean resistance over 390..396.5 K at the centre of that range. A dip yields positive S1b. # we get 1.27 K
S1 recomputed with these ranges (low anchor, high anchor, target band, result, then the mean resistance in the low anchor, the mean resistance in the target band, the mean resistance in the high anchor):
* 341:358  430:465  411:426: 0.01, 91.5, 87.2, 86.3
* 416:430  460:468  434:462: 0.04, 88.3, 85.6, 89.6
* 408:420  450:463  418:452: -0.05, 83.9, 87.9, 83.4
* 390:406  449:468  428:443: -0.22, 50.6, 88.8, 85.7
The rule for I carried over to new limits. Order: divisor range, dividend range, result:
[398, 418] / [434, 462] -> 1.18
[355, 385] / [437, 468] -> 1.17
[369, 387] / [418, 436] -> 1.47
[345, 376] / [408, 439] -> 1.01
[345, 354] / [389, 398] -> 0.45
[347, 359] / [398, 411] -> 0.71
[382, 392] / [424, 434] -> 2.12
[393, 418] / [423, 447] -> 1.33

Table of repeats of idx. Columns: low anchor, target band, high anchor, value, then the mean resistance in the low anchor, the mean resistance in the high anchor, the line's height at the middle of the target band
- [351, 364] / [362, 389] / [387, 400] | 0.06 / 91.1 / 43.6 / 67.3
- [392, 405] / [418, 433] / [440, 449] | -0.22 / 51.4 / 86.9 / 72.2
